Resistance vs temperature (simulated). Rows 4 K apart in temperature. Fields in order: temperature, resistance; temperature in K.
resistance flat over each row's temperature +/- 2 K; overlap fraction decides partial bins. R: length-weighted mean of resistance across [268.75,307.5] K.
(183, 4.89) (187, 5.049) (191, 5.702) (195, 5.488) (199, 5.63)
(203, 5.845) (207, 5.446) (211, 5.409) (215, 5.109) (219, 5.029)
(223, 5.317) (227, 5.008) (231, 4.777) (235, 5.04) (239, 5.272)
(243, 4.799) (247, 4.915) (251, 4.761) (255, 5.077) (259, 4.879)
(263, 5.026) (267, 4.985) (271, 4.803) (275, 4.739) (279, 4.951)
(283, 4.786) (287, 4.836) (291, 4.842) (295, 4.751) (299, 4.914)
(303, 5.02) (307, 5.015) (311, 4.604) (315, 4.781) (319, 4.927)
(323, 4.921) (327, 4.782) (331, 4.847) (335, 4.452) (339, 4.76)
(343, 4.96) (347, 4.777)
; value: 4.86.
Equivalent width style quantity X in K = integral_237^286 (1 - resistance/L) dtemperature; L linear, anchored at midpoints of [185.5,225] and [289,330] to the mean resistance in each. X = 1.9 K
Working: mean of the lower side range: 5.41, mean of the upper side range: 4.86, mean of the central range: 4.91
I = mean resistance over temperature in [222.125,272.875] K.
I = 4.97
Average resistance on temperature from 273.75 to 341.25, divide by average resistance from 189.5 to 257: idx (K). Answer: 0.93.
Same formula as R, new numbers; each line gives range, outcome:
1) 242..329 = 4.87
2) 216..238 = 5.05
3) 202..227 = 5.31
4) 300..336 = 4.83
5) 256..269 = 4.97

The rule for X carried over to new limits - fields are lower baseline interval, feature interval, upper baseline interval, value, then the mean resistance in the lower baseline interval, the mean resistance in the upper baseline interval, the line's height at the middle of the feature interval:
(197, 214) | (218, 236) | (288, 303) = 1.19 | 5.55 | 4.86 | 5.39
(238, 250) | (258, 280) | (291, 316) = 0.06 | 4.95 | 4.85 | 4.91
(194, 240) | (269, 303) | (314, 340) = 0.87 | 5.28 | 4.78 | 4.97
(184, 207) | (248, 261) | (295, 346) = 0.70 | 5.51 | 4.83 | 5.19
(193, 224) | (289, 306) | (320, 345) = 0.26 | 5.41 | 4.79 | 4.97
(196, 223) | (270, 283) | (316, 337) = 0.58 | 5.41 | 4.79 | 5.05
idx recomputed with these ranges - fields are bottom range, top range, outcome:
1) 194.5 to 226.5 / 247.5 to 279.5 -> 0.91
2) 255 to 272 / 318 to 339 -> 0.97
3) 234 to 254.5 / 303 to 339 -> 0.97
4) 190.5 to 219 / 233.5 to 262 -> 0.91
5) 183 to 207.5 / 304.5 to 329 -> 0.88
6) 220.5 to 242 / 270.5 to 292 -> 0.95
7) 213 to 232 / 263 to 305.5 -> 0.96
